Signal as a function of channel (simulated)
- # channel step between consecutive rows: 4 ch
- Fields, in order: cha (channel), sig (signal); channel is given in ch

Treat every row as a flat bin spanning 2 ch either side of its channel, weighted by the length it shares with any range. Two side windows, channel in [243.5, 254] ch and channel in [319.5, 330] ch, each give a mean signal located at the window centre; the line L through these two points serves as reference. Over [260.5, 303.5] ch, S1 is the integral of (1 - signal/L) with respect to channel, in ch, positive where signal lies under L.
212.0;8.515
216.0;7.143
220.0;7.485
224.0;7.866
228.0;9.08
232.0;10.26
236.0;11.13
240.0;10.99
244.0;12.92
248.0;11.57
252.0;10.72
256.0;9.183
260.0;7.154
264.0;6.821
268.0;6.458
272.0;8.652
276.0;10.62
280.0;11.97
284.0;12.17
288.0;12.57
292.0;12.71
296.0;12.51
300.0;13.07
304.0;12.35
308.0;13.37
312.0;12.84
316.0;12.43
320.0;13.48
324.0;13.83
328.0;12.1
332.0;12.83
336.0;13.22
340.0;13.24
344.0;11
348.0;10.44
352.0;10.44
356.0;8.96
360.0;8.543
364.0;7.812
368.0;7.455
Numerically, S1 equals 5.6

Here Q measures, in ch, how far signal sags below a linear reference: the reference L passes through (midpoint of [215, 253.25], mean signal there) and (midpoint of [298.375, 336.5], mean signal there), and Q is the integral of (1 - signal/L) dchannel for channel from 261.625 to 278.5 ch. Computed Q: 4.6 ch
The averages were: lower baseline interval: 9.97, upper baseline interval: 12.9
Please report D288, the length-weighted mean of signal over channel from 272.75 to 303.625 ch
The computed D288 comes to 12.1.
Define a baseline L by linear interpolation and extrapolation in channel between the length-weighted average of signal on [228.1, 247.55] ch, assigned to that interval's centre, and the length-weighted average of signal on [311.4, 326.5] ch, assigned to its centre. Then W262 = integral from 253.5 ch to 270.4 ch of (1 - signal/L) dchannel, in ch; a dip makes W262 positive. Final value 6.0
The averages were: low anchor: 11.1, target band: 7.53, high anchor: 13.1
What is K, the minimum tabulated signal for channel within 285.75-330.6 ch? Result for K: 12.1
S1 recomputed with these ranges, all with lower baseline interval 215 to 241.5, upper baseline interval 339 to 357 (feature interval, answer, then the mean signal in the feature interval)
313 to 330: -4.1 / 13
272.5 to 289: -2.7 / 11.5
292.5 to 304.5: -3.0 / 12.7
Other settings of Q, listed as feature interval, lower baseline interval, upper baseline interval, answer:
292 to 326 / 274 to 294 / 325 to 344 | -1.7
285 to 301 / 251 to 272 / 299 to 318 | -2.1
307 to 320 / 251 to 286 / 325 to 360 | -2.9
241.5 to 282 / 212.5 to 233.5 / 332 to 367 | -2.9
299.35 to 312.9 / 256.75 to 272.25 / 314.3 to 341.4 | -2.3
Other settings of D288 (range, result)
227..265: 10.1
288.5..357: 12.3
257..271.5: 7.17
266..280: 9.06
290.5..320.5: 12.8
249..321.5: 11.1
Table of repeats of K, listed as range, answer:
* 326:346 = 11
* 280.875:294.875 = 12.17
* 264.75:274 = 6.458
